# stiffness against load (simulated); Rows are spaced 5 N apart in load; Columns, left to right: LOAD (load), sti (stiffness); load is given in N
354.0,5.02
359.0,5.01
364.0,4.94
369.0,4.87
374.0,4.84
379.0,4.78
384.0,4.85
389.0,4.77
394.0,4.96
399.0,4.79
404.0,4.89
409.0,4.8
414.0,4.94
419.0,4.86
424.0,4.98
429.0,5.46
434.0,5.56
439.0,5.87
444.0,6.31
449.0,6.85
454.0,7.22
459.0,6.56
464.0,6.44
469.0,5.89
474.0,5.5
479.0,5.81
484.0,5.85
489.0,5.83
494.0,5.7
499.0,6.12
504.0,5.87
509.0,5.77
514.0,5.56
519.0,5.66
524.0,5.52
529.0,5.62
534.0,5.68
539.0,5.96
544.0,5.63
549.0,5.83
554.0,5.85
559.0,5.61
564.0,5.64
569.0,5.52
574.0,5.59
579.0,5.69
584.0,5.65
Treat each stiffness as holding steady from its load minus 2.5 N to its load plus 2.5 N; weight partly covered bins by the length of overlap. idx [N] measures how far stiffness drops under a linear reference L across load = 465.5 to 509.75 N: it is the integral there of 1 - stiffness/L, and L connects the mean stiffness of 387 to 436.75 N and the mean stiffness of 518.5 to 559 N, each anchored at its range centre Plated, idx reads -3.3 N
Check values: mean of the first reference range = 5.01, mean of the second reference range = 5.71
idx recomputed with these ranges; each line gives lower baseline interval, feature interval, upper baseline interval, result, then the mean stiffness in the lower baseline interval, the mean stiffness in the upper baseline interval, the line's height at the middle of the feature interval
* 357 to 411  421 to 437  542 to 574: -0.8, 4.86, 5.67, 5.07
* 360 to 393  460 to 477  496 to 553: -1.8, 4.85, 5.75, 5.41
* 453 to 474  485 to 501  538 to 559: 0.7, 6.36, 5.78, 6.16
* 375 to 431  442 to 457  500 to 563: -4.6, 4.91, 5.72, 5.2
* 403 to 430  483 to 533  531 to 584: -2.8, 4.97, 5.7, 5.44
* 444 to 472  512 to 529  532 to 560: 1.2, 6.55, 5.77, 5.99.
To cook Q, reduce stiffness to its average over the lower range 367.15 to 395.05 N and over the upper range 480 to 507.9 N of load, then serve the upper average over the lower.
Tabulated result 1.2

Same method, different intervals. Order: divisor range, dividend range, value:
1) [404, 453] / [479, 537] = 1.04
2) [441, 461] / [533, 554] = 0.86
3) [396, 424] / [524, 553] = 1.18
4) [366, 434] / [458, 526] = 1.19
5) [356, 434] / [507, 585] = 1.15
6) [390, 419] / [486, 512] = 1.20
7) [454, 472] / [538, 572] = 0.89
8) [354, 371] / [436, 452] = 1.28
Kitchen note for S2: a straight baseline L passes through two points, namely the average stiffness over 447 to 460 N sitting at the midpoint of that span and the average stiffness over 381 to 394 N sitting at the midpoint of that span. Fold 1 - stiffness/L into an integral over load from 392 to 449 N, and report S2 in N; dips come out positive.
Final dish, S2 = 5.7 N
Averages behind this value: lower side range 4.84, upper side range 6.91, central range 5.29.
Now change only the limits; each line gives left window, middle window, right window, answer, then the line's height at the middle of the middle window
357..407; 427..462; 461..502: -4.77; 5.52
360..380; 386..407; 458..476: 1.42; 5.2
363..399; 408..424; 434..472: 2.01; 5.59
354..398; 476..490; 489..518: -0.41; 5.65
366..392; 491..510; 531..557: -1.17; 5.53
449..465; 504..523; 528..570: 1.39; 6.13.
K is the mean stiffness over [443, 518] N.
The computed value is 6.07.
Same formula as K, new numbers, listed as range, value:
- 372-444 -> 5.07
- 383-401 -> 4.84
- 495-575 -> 5.72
